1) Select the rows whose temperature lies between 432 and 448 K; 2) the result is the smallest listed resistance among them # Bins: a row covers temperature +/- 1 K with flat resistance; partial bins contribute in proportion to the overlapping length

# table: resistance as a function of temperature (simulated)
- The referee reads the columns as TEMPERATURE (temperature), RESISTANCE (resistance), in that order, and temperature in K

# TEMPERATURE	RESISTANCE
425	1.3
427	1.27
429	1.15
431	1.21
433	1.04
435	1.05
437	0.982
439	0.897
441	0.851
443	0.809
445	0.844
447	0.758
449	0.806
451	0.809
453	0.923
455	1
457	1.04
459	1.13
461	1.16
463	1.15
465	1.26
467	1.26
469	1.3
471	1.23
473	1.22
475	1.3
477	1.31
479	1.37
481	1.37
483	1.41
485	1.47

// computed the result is 0.758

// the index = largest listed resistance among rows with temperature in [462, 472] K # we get 1.3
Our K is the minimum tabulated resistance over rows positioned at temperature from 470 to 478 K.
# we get 1.22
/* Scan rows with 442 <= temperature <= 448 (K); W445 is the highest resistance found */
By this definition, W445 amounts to 0.844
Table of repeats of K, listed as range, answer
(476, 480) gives 1.31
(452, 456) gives 0.923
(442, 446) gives 0.809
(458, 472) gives 1.13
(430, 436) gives 1.04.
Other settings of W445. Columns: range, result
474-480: 1.37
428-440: 1.21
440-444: 0.851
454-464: 1.16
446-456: 1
